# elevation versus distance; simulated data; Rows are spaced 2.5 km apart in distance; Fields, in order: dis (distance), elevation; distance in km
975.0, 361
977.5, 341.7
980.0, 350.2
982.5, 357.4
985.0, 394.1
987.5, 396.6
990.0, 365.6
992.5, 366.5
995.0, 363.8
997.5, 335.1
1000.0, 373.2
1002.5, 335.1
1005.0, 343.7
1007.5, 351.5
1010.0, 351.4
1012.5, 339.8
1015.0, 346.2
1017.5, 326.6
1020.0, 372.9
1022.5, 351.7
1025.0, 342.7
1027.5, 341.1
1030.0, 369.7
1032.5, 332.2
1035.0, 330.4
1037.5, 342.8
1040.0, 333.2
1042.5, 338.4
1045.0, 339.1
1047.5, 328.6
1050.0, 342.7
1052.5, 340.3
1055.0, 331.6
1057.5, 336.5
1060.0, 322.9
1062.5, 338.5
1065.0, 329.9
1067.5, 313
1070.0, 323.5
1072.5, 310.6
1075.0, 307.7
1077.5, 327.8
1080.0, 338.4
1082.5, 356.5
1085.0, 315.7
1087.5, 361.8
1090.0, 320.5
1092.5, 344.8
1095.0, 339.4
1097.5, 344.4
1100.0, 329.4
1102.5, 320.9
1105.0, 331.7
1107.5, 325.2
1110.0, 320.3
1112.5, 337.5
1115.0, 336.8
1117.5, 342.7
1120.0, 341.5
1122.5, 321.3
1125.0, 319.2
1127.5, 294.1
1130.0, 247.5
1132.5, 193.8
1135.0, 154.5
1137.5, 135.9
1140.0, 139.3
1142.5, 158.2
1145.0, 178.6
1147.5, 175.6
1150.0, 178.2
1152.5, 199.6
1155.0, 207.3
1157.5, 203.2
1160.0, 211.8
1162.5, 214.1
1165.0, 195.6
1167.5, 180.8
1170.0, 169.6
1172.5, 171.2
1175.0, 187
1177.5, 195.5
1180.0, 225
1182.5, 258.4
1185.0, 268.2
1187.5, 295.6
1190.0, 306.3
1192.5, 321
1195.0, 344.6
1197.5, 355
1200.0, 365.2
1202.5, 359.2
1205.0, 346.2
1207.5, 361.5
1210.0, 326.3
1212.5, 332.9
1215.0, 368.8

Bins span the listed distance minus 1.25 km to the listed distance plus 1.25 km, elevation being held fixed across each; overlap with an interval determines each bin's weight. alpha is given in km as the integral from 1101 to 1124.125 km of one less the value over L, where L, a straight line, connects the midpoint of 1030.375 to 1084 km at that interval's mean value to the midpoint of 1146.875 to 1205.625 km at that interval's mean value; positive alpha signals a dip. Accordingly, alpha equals -3.02 km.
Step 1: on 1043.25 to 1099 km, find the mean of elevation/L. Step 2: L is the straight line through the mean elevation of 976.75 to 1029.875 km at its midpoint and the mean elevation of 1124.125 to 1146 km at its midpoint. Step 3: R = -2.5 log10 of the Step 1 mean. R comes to -0.21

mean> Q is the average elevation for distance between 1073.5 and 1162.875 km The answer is 275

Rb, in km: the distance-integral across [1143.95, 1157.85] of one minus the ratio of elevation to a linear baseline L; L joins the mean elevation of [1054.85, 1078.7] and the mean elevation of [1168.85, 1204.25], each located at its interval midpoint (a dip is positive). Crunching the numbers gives 4.8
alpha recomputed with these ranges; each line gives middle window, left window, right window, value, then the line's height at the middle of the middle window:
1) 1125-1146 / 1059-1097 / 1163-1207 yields 7.20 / 297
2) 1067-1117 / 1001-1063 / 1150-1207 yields -4.22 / 305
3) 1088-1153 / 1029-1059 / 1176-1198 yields 7.88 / 308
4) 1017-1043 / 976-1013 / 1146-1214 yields -0.42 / 339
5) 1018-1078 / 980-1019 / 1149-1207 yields -1.33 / 328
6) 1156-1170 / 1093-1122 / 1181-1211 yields 5.53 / 328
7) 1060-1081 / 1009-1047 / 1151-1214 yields -0.12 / 322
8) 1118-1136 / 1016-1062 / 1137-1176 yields -3.92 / 222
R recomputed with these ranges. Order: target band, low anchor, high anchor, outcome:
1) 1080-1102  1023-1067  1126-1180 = -0.22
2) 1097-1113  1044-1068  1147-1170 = -0.23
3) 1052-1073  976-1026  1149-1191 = -0.08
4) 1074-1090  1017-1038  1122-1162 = -0.20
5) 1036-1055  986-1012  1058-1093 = 0.01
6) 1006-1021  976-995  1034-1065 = 0.02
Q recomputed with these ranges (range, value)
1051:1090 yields 330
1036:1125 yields 332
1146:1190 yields 211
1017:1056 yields 342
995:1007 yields 349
